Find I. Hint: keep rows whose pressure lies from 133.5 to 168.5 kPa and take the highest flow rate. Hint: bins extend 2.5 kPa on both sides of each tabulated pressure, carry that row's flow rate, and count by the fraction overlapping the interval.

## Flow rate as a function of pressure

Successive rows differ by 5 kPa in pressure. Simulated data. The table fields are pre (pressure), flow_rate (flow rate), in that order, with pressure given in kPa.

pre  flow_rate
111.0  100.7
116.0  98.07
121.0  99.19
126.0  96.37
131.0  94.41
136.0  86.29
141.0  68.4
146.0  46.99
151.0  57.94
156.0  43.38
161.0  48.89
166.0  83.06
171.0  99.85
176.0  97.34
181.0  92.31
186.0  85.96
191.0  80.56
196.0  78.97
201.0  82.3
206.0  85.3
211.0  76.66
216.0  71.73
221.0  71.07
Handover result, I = 86.29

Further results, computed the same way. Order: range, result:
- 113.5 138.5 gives 99.19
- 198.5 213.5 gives 85.3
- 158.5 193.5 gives 99.85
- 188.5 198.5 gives 80.56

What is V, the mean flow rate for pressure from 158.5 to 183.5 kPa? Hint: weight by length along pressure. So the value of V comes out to 84.3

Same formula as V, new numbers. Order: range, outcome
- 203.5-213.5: 81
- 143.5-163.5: 49.3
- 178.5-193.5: 86.3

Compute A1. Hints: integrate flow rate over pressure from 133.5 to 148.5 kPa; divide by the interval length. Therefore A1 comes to 67.2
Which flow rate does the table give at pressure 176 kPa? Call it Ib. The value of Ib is 97.34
